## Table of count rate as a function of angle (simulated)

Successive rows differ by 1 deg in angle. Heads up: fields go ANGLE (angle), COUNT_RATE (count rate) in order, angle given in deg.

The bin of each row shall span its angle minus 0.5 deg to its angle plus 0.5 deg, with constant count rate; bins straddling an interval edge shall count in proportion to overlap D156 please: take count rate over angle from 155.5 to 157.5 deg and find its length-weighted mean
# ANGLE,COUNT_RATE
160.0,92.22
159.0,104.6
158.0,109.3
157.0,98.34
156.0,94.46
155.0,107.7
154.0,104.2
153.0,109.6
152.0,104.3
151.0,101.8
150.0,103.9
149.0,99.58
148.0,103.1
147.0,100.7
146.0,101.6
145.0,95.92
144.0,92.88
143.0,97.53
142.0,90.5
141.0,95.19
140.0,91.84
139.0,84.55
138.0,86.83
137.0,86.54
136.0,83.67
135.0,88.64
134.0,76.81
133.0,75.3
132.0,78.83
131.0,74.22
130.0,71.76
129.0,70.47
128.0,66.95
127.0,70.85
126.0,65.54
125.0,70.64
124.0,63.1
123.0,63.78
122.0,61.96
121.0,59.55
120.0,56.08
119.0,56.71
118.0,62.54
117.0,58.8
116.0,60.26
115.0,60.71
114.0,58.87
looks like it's 96.4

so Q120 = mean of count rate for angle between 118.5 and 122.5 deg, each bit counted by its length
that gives 58.6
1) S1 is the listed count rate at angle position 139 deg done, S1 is 84.55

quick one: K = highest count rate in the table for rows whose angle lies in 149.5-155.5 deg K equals 109.6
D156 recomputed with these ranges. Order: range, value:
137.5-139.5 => 85.7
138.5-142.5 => 90.5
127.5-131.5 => 70.9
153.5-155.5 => 106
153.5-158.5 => 103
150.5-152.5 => 103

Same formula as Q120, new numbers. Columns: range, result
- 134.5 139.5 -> 86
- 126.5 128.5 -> 68.9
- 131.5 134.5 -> 77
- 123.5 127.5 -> 67.5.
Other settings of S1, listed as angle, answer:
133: 75.3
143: 97.53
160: 92.22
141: 95.19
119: 56.71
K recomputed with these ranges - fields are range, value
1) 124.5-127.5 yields 70.85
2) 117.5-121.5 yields 62.54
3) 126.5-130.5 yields 71.76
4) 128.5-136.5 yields 88.64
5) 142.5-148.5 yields 103.1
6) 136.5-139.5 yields 86.83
